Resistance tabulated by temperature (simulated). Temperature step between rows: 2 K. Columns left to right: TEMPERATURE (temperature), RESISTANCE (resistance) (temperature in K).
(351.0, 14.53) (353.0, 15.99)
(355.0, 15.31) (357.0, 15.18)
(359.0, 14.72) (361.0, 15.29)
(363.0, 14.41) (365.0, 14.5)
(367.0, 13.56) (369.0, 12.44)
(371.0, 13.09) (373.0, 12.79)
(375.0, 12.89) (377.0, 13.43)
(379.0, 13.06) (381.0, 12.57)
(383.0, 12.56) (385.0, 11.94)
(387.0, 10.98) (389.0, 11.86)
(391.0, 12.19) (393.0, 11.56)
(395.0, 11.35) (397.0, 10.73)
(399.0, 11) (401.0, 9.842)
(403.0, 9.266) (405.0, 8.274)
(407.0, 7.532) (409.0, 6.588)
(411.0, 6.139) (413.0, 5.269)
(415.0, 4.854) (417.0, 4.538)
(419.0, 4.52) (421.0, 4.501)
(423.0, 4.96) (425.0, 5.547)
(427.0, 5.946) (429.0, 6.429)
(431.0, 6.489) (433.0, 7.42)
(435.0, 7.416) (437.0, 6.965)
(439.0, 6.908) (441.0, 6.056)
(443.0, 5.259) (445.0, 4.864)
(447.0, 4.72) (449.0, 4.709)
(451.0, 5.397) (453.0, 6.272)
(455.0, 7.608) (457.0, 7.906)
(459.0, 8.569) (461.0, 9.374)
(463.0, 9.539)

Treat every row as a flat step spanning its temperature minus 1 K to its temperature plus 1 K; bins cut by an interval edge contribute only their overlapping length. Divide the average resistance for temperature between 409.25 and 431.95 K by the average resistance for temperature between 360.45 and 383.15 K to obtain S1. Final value 0.41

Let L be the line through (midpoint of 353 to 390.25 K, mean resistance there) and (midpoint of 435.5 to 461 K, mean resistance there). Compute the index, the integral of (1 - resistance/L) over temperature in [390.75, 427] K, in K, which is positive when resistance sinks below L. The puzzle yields 9.5 K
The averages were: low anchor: 13.4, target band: 7.56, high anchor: 6.41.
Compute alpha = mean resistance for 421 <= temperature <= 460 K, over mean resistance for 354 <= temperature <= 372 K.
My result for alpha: 0.4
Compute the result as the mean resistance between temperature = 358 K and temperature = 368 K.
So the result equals 14.5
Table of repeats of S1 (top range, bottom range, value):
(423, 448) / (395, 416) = 0.75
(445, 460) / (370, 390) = 0.51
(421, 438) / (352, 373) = 0.44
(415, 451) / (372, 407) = 0.50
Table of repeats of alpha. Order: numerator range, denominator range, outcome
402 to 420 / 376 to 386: 0.50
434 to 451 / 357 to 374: 0.42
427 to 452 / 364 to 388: 0.47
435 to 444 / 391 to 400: 0.57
